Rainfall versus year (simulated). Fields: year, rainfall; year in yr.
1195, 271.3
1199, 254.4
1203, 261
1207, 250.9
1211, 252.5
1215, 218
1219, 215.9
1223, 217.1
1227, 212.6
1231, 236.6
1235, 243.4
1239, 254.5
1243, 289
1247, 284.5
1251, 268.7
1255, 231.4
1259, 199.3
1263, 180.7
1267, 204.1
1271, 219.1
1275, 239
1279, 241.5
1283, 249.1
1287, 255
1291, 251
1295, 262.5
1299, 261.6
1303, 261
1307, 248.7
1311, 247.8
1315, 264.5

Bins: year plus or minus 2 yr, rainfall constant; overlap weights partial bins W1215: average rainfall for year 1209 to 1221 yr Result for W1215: 229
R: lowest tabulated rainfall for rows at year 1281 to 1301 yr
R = 249.1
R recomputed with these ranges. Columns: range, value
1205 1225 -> 215.9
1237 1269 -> 180.7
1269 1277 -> 219.1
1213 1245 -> 212.6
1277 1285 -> 241.5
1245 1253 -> 268.7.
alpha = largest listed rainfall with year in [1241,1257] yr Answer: 289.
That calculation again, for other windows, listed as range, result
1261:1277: 239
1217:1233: 236.6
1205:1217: 252.5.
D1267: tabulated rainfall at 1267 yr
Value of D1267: 204.1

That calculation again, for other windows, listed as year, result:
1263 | 180.7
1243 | 289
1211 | 252.5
